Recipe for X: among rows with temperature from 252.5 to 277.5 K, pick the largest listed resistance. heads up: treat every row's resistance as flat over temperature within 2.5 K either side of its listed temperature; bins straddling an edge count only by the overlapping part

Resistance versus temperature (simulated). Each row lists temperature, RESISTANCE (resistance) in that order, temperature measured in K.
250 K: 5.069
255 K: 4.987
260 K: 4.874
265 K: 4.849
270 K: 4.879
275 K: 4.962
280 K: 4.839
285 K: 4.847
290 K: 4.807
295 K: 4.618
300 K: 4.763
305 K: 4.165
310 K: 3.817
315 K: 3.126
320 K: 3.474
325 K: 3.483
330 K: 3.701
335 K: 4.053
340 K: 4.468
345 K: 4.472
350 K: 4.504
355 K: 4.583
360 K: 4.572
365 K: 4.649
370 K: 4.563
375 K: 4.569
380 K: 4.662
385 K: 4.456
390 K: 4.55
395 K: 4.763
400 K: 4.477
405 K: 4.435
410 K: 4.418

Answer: 4.987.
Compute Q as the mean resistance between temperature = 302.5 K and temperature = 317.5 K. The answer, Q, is 3.7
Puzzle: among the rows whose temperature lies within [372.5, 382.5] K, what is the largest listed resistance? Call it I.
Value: 4.662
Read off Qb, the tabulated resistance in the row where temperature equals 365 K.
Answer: 4.649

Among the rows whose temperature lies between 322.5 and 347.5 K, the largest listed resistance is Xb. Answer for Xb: 4.472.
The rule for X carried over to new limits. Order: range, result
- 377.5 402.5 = 4.763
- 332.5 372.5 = 4.649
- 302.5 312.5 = 4.165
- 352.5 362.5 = 4.583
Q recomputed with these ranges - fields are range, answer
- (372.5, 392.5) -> 4.56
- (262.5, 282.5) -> 4.88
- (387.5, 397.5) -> 4.66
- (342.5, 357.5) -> 4.52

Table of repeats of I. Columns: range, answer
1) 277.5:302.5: 4.847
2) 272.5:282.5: 4.962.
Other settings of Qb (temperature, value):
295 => 4.618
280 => 4.839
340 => 4.468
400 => 4.477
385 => 4.456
